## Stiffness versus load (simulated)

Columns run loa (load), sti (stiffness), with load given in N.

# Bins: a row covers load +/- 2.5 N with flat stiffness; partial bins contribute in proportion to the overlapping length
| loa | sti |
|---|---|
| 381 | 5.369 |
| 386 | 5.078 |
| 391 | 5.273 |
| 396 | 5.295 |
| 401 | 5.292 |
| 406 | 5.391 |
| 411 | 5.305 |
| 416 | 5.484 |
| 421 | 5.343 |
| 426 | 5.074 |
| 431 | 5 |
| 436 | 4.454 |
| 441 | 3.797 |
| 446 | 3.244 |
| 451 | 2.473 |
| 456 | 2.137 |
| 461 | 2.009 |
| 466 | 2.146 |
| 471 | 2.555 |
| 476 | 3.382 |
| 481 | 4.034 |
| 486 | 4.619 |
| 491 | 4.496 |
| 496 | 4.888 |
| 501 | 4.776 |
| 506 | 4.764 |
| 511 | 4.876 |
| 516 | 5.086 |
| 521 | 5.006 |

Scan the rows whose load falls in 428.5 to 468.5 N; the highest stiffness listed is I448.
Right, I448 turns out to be 5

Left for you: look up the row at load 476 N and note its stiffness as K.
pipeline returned 3.382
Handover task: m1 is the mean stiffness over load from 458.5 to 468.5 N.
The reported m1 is 2.08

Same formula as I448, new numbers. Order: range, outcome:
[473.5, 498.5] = 4.888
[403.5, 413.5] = 5.391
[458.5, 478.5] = 3.382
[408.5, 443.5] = 5.484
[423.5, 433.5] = 5.074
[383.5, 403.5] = 5.295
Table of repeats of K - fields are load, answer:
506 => 4.764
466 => 2.146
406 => 5.391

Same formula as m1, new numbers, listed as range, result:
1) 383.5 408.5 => 5.27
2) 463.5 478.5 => 2.69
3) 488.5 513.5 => 4.76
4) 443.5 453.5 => 2.86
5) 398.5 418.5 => 5.37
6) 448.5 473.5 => 2.26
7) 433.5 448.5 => 3.83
